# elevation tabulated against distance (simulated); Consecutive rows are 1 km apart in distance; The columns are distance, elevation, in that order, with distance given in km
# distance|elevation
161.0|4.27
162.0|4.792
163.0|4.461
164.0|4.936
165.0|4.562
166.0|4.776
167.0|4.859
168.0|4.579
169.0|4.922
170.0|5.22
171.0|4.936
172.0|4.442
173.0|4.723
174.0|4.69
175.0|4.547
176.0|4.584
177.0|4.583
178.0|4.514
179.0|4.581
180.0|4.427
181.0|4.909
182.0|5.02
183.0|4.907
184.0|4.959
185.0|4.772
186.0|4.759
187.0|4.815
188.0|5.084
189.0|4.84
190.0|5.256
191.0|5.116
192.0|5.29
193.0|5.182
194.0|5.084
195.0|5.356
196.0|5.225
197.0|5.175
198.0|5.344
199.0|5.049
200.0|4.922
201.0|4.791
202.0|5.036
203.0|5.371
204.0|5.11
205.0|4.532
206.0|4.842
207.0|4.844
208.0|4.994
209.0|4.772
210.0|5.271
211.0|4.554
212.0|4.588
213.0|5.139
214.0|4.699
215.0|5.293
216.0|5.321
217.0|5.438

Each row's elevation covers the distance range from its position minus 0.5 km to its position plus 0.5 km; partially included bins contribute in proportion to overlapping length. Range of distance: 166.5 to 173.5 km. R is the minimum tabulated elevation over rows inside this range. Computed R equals 4.442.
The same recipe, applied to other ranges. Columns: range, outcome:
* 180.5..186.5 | 4.759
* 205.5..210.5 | 4.772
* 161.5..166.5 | 4.461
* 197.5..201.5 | 4.791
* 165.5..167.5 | 4.776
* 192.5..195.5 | 5.084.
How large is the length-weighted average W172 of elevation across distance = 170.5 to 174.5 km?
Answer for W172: 4.7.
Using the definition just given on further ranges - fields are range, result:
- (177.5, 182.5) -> 4.69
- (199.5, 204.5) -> 5.05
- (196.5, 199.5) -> 5.19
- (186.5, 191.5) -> 5.02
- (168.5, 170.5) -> 5.07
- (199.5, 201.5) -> 4.86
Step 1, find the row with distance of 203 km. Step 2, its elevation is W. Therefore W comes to 5.371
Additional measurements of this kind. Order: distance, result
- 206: 4.842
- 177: 4.583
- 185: 4.772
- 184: 4.959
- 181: 4.909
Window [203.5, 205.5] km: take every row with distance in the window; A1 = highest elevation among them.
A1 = 5.11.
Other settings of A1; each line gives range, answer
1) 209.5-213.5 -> 5.271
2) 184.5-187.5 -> 4.815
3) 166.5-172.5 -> 5.22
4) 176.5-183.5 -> 5.02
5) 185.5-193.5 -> 5.29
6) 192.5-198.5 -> 5.356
